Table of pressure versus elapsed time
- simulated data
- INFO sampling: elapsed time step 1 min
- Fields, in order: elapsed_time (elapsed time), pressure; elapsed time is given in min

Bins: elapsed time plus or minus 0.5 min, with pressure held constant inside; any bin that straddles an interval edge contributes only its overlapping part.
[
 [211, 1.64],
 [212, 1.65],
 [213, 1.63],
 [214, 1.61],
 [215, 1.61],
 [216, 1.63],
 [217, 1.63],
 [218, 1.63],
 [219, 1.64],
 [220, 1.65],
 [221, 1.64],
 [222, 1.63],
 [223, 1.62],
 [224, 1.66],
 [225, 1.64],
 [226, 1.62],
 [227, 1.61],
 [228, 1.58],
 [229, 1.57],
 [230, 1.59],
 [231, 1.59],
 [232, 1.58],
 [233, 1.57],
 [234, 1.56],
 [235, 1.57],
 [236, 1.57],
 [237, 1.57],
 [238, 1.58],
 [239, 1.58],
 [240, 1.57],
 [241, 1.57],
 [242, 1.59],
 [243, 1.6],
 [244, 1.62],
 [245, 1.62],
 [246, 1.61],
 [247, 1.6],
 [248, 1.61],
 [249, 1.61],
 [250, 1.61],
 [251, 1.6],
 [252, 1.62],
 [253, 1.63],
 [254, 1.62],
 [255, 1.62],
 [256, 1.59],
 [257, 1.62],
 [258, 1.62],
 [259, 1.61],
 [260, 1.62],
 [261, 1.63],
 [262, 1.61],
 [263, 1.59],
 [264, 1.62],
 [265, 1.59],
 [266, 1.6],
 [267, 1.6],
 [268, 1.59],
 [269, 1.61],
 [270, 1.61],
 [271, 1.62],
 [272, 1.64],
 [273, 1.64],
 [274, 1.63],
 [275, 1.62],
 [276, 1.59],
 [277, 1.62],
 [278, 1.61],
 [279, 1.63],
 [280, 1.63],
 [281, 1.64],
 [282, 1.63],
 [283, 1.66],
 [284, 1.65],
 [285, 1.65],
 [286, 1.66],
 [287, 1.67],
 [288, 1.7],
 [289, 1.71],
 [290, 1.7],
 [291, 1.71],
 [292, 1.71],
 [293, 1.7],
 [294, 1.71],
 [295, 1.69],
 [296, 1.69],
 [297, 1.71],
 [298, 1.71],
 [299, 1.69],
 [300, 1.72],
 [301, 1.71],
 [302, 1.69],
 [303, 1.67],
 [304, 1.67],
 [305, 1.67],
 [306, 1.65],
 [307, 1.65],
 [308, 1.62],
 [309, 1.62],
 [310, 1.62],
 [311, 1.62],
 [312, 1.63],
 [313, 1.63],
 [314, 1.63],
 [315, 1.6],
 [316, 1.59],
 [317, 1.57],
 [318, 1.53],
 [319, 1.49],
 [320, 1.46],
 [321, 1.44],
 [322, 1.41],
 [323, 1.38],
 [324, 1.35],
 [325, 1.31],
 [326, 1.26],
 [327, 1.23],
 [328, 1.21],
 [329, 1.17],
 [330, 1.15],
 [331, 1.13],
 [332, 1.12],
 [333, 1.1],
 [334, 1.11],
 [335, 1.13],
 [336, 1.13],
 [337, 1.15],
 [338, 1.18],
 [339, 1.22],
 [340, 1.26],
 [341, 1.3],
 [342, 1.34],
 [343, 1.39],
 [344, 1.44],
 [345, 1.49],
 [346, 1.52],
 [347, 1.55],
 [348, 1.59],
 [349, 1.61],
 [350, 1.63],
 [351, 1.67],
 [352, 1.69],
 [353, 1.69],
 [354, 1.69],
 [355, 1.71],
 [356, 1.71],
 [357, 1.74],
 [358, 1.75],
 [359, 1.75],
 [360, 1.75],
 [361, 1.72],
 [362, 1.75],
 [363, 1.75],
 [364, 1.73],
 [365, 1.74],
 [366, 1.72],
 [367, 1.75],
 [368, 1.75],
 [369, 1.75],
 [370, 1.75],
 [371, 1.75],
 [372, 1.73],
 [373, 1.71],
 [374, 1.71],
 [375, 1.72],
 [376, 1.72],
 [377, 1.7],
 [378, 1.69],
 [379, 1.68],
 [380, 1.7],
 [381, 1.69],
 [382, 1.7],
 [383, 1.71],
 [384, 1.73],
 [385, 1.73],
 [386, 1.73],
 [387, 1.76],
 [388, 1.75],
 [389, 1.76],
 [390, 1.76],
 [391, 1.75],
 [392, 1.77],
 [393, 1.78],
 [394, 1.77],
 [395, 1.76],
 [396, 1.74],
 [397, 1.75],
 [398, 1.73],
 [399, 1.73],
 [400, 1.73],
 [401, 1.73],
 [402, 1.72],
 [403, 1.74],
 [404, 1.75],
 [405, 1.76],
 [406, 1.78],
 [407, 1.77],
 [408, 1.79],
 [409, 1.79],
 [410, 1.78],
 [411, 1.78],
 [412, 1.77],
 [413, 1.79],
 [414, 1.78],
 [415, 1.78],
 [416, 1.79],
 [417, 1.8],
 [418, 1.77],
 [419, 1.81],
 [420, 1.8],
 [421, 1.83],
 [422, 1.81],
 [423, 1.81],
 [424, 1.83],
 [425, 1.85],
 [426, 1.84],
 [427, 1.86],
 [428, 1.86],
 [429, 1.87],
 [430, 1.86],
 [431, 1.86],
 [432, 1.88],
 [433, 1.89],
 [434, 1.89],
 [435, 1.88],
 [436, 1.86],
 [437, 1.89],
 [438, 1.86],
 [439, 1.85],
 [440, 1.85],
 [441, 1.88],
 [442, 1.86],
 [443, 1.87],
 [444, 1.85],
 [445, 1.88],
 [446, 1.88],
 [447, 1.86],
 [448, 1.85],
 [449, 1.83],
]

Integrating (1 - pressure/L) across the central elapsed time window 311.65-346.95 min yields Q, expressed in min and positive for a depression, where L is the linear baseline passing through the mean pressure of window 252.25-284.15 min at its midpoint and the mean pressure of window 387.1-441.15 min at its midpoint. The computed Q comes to 7.3 min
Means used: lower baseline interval 1.62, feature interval 1.35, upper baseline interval 1.8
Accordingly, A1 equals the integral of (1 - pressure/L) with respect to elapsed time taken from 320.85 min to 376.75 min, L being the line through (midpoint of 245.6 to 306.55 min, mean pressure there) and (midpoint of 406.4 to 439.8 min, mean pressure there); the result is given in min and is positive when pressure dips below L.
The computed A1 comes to 7.5 min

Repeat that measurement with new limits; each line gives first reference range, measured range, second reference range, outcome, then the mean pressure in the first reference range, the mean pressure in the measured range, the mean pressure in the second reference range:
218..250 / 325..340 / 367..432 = 4.7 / 1.6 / 1.17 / 1.77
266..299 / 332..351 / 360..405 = 4.0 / 1.65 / 1.34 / 1.73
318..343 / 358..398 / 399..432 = -4.6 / 1.26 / 1.74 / 1.8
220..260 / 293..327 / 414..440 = 2.1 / 1.6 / 1.58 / 1.84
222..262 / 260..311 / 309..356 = -4.6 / 1.6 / 1.65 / 1.42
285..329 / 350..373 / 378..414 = -0.6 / 1.59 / 1.73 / 1.75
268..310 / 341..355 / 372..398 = 1.2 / 1.66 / 1.56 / 1.73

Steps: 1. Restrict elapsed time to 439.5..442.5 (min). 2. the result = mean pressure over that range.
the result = 1.86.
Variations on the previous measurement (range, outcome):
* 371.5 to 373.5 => 1.72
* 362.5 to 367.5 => 1.74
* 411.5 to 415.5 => 1.78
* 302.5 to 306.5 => 1.67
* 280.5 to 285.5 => 1.65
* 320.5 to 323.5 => 1.41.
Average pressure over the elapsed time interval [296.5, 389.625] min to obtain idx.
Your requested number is 1.57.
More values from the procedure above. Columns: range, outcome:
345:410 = 1.72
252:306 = 1.65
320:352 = 1.33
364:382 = 1.72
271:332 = 1.57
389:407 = 1.75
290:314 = 1.67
